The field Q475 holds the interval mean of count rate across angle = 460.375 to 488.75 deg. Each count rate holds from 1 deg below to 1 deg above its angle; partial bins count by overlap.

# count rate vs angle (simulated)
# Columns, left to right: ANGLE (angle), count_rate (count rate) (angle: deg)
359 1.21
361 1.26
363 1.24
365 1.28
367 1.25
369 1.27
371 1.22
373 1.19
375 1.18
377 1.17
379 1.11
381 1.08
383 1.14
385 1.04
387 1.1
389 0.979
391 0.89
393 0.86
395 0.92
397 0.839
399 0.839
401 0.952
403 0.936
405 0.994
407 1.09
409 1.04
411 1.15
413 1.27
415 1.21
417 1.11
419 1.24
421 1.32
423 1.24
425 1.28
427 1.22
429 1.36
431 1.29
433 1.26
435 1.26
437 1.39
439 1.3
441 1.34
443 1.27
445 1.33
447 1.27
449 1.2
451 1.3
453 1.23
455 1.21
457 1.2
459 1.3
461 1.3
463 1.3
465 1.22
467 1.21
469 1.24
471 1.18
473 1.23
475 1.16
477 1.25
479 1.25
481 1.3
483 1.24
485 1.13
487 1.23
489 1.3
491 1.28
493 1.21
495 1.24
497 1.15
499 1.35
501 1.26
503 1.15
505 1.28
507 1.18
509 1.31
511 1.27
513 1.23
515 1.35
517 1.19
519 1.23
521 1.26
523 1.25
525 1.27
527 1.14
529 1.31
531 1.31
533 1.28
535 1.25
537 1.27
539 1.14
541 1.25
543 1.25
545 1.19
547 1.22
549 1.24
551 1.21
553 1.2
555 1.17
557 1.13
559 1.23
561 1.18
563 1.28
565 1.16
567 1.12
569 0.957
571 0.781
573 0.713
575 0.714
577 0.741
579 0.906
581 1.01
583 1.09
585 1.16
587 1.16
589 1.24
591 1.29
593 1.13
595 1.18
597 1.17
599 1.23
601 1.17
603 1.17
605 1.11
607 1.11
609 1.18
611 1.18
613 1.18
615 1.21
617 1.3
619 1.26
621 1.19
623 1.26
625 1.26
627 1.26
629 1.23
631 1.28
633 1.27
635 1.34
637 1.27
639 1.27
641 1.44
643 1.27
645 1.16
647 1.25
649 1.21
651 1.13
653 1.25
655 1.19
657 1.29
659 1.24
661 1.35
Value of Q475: 1.23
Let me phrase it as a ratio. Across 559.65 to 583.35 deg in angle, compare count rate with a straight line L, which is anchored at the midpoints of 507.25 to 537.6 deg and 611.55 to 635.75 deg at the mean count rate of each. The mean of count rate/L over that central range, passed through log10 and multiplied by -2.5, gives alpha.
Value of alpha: 0.28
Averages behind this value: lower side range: 1.26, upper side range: 1.25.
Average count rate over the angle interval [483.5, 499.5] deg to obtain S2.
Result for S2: 1.23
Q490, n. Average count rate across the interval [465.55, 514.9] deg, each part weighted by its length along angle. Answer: 1.24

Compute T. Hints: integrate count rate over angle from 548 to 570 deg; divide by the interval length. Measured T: 1.17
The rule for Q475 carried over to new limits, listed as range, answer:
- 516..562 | 1.22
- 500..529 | 1.24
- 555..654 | 1.16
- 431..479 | 1.26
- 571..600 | 1.04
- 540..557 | 1.21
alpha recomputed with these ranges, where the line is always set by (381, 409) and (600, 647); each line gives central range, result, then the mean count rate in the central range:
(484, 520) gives -0.14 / 1.24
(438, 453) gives -0.24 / 1.28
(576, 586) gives 0.21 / 0.981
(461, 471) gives -0.18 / 1.24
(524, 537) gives -0.12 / 1.26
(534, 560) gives -0.06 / 1.21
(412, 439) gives -0.25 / 1.27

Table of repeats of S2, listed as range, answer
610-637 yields 1.25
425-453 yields 1.29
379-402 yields 0.973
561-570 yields 1.13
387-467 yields 1.17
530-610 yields 1.13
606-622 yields 1.2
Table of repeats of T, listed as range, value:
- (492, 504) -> 1.23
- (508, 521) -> 1.26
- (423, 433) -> 1.28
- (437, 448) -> 1.31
